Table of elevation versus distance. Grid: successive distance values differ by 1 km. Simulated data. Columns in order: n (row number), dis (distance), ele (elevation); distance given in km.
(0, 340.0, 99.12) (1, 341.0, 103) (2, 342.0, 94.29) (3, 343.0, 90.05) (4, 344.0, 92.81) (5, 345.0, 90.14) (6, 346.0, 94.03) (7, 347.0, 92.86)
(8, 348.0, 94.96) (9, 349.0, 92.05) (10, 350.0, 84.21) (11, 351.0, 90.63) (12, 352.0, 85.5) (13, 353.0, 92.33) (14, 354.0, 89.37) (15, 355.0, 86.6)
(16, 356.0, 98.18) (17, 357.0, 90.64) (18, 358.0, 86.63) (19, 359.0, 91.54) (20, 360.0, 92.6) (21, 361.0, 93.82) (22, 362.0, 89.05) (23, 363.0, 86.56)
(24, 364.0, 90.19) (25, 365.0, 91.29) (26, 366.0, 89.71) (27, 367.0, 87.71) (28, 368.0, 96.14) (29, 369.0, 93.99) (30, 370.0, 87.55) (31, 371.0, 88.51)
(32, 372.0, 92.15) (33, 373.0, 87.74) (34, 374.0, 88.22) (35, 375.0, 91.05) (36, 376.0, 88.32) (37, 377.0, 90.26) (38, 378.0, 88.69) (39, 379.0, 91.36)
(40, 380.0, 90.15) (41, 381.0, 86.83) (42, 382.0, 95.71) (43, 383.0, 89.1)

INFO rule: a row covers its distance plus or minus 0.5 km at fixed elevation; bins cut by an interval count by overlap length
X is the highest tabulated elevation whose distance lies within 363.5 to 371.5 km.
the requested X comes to 96.14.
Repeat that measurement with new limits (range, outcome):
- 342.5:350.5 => 94.96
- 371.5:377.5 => 92.15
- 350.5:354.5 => 92.33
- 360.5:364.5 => 93.82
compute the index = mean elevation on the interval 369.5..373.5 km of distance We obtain 89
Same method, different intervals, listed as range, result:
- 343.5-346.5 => 92.3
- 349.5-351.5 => 87.4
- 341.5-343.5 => 92.2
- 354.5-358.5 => 90.5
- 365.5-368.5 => 91.2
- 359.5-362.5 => 91.8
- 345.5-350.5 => 91.6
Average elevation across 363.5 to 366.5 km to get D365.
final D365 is 90.4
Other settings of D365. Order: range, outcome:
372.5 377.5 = 89.1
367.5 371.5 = 91.5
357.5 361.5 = 91.1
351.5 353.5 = 88.9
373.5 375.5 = 89.6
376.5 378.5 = 89.5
